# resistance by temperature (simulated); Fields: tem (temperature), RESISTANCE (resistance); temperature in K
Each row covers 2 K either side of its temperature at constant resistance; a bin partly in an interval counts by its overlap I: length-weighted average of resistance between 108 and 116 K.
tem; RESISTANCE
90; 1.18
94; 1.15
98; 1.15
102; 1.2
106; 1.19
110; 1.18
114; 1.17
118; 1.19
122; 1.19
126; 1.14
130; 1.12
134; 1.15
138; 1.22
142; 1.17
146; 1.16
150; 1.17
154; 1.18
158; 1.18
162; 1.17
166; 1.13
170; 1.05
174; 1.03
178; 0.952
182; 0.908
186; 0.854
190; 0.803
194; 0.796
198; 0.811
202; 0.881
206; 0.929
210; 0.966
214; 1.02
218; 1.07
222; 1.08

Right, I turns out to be 1.17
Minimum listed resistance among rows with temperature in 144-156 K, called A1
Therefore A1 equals 1.16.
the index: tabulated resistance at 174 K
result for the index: 1.03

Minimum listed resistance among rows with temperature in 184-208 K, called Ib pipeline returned 0.796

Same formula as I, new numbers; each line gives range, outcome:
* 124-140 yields 1.16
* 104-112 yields 1.19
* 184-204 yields 0.829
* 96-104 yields 1.17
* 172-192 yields 0.909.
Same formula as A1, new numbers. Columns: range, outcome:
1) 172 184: 0.908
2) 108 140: 1.12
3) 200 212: 0.881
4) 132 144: 1.15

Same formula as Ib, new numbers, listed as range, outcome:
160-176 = 1.03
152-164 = 1.17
